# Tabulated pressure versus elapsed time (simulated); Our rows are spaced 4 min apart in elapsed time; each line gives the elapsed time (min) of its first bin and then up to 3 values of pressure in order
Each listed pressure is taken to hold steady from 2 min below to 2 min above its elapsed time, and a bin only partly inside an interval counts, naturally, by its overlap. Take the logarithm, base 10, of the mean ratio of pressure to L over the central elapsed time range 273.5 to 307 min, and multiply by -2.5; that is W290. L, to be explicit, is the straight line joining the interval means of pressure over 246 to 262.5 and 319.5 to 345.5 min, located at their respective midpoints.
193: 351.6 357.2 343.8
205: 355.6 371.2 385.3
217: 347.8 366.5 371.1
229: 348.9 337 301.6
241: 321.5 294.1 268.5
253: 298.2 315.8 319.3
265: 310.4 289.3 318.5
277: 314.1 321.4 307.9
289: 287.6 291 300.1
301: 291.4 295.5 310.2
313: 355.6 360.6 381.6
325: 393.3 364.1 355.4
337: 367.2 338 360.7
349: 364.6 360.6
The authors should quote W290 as 0.09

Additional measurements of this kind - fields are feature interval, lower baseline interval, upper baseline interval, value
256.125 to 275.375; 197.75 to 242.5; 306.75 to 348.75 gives 0.14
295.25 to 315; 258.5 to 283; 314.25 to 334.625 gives 0.13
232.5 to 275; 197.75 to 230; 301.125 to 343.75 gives 0.17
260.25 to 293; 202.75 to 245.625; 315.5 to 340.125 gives 0.17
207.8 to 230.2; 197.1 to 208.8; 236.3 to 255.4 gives -0.10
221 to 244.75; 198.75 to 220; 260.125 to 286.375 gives 0.02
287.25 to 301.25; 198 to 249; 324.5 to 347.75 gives 0.21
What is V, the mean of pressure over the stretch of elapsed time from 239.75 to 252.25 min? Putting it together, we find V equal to 293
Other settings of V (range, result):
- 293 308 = 296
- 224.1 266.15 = 316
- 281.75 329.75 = 327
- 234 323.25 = 312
